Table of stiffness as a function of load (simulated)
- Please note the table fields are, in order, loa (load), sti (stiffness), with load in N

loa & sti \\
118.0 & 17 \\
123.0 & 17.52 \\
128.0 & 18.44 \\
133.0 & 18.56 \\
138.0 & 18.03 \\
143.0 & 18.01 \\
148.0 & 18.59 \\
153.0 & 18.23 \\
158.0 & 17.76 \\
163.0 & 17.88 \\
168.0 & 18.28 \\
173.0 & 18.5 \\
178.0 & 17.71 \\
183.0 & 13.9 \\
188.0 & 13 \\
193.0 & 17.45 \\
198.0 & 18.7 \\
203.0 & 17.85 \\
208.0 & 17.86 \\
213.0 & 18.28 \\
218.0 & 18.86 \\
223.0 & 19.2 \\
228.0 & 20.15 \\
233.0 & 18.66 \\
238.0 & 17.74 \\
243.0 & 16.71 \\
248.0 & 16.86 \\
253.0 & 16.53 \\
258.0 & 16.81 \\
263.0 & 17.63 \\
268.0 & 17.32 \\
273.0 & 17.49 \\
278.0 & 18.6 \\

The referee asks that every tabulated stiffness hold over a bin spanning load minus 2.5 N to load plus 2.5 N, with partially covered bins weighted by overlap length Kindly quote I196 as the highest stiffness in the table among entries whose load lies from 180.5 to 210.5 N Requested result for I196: 18.7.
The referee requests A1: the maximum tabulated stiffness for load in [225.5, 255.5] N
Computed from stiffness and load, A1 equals 20.15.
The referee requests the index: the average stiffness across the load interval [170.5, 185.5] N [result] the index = 16.7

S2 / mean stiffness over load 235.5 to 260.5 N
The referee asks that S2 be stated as 16.9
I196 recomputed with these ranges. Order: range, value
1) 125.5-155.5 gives 18.59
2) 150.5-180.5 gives 18.5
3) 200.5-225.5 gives 19.2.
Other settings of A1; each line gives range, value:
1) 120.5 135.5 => 18.56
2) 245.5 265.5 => 17.63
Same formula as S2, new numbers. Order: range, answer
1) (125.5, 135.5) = 18.5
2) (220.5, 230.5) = 19.7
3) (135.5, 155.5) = 18.2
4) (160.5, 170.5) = 18.1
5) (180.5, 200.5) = 15.8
